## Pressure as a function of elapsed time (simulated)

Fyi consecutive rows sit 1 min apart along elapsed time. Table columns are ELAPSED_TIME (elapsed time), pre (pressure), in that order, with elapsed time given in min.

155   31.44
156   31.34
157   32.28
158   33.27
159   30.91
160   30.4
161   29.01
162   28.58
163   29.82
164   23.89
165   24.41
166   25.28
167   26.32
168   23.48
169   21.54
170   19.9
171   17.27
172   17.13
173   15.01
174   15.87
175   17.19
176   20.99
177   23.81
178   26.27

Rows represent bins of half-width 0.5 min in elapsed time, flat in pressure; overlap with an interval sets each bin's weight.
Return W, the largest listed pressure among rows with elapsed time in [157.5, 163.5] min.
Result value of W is 33.27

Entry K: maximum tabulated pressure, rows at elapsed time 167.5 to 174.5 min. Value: 23.48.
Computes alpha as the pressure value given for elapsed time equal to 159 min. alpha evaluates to 30.91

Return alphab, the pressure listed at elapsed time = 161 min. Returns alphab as 29.01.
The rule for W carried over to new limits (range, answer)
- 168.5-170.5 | 21.54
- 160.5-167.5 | 29.82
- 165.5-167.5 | 26.32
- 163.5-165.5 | 24.41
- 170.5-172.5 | 17.27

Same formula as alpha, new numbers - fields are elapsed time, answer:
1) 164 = 23.89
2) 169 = 21.54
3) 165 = 24.41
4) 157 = 32.28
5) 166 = 25.28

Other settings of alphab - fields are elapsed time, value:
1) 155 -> 31.44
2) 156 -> 31.34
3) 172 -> 17.13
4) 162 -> 28.58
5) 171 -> 17.27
